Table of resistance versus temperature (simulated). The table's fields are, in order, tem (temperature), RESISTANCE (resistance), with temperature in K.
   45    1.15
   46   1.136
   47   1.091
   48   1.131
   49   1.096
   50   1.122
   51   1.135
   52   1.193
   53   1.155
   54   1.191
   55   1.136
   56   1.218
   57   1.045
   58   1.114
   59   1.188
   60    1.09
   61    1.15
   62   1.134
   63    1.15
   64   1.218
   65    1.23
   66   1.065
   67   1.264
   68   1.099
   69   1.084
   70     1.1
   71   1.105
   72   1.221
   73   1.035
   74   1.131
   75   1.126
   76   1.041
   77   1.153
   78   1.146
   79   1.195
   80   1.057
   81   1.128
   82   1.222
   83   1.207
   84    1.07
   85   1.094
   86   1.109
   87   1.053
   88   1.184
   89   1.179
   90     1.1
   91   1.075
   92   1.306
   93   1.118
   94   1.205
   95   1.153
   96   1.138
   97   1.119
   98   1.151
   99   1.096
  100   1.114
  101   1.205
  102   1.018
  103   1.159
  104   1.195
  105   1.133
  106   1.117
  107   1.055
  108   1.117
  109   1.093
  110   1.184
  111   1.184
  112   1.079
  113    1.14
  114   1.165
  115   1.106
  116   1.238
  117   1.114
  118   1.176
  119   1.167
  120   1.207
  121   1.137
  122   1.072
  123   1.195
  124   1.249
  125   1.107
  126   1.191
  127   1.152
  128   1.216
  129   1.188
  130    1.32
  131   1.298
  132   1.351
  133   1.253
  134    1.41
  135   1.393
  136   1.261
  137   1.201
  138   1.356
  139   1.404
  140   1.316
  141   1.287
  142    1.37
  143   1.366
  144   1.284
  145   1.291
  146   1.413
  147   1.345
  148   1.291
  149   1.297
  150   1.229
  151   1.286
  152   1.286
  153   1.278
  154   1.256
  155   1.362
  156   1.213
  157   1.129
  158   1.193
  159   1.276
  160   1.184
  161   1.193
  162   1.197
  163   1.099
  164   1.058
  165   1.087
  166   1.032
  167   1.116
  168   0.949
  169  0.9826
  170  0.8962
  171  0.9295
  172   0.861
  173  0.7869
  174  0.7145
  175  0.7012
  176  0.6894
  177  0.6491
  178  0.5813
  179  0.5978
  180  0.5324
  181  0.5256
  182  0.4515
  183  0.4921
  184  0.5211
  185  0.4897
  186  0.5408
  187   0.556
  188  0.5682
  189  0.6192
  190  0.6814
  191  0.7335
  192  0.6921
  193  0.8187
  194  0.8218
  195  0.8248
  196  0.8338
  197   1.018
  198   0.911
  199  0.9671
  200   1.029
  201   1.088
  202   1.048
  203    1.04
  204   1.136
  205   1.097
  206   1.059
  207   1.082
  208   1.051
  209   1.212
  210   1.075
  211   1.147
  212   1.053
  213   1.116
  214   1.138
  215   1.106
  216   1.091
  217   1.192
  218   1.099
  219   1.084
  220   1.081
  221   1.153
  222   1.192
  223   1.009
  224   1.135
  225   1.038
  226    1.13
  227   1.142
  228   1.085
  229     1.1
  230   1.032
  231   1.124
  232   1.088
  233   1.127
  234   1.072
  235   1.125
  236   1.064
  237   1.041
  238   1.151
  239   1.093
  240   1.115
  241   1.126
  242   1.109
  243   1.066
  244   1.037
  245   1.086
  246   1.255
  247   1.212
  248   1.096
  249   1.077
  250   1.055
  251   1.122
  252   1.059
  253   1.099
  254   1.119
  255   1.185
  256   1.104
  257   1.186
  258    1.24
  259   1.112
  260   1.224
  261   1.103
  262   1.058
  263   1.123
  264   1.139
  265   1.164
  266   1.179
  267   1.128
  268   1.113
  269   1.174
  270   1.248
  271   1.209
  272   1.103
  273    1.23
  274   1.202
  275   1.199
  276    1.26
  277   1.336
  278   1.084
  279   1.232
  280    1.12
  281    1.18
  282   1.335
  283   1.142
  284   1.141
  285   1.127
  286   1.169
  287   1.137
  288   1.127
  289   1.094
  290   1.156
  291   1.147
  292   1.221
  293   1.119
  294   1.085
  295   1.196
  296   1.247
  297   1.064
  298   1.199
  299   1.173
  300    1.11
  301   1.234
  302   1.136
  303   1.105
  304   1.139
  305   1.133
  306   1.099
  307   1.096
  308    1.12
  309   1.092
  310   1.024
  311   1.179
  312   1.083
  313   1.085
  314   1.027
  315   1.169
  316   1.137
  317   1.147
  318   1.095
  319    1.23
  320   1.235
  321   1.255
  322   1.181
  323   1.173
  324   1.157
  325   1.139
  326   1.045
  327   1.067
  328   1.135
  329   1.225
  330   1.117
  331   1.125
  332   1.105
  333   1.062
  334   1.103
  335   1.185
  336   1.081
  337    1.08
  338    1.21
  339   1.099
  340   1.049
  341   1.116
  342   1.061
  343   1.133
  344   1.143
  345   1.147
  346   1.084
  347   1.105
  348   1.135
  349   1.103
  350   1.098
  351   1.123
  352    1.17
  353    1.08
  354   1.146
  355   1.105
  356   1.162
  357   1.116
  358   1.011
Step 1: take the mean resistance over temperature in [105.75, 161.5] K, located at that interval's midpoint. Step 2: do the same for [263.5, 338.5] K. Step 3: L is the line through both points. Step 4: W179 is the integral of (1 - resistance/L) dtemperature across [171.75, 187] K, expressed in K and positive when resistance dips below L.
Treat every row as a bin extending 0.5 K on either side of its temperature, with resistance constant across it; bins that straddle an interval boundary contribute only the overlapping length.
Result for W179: 7.66 K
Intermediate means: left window 1.23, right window 1.15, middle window 0.603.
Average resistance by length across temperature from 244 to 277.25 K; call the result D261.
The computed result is 1.15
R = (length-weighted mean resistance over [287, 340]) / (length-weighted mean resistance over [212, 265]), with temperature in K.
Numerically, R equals 1.0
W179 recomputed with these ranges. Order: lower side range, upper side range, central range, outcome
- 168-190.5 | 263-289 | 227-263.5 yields -3.7 K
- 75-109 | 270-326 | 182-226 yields 7.8 K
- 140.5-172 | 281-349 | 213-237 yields 1.3 K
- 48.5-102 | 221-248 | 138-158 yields -3.1 K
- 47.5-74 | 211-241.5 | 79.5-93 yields 0.0 K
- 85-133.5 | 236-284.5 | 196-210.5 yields 1.3 K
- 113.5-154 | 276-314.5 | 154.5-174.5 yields 2.8 K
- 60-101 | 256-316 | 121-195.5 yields 7.1 K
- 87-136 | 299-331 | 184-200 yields 5.8 K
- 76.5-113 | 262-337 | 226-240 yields 0.6 K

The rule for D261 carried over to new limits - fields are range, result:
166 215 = 0.847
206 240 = 1.1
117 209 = 1.04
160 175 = 0.99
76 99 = 1.14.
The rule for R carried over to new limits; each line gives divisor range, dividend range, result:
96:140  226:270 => 0.94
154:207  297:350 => 1.28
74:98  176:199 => 0.58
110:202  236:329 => 1.09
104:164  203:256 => 0.90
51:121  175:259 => 0.86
